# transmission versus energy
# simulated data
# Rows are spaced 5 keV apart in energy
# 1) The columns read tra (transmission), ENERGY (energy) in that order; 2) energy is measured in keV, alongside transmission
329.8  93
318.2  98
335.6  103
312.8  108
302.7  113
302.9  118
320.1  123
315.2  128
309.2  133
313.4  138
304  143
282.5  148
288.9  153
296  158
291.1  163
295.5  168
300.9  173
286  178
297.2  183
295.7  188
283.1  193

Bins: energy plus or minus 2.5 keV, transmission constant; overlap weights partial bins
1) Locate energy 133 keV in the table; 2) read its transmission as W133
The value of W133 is 309.2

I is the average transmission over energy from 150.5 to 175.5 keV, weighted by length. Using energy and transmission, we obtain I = 294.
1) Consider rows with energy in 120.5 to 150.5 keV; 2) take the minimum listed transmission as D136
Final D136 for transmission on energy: 282.5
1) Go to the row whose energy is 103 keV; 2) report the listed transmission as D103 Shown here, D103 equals 335.6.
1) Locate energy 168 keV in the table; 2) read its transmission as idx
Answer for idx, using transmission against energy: 295.5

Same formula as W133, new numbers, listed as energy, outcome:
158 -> 296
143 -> 304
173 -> 300.9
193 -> 283.1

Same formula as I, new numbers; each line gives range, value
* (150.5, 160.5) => 292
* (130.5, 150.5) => 302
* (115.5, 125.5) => 312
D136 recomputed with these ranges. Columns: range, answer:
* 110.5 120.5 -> 302.7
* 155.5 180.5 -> 286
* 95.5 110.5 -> 312.8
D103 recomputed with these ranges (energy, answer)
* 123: 320.1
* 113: 302.7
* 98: 318.2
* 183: 297.2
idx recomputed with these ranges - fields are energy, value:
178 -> 286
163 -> 291.1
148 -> 282.5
